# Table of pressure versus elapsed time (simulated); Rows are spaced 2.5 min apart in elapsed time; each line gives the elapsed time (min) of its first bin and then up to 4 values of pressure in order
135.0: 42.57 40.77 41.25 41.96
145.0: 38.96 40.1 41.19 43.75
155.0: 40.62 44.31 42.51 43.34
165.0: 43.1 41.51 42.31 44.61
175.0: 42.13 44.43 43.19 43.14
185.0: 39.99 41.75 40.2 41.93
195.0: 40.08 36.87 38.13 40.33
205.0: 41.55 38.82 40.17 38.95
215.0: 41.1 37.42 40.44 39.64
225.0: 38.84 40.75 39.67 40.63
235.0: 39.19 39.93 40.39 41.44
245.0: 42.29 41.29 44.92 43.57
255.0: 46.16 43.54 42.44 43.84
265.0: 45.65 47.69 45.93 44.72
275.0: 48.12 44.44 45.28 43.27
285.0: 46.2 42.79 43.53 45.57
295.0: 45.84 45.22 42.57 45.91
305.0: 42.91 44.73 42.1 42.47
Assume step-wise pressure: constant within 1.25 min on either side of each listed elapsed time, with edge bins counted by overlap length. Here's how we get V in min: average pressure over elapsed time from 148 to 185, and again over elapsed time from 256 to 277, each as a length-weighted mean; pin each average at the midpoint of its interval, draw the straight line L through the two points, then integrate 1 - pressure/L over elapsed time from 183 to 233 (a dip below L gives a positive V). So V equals 4.4 min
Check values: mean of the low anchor 42.7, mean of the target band 39.9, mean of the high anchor 45.2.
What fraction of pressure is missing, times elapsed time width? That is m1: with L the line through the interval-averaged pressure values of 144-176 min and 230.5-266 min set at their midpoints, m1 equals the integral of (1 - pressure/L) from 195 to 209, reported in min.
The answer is 1.0 min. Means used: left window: 42.2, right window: 42.4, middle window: 39.2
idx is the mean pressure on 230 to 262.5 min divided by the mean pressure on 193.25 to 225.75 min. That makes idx 1.1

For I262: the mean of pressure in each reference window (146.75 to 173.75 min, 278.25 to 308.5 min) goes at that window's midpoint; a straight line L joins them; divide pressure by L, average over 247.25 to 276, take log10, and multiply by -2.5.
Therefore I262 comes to -0.02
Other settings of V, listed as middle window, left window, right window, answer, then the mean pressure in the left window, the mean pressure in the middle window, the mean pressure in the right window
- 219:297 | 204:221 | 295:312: -2.4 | 39.7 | 43.2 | 44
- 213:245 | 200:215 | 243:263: 1.2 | 39.9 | 40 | 43.4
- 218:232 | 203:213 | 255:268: 0.6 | 40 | 39.8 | 44.6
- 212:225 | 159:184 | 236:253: 0.9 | 43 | 39.5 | 41.9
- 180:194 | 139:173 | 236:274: 0.3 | 42.1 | 41.5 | 43.6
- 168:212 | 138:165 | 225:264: 0.8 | 41.8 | 41.1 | 41.9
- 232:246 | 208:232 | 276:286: 0.2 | 39.7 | 40.6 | 44.8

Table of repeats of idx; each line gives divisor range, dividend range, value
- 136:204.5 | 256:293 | 1.08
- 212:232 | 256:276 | 1.14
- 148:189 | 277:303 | 1.05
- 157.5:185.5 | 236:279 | 1.02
